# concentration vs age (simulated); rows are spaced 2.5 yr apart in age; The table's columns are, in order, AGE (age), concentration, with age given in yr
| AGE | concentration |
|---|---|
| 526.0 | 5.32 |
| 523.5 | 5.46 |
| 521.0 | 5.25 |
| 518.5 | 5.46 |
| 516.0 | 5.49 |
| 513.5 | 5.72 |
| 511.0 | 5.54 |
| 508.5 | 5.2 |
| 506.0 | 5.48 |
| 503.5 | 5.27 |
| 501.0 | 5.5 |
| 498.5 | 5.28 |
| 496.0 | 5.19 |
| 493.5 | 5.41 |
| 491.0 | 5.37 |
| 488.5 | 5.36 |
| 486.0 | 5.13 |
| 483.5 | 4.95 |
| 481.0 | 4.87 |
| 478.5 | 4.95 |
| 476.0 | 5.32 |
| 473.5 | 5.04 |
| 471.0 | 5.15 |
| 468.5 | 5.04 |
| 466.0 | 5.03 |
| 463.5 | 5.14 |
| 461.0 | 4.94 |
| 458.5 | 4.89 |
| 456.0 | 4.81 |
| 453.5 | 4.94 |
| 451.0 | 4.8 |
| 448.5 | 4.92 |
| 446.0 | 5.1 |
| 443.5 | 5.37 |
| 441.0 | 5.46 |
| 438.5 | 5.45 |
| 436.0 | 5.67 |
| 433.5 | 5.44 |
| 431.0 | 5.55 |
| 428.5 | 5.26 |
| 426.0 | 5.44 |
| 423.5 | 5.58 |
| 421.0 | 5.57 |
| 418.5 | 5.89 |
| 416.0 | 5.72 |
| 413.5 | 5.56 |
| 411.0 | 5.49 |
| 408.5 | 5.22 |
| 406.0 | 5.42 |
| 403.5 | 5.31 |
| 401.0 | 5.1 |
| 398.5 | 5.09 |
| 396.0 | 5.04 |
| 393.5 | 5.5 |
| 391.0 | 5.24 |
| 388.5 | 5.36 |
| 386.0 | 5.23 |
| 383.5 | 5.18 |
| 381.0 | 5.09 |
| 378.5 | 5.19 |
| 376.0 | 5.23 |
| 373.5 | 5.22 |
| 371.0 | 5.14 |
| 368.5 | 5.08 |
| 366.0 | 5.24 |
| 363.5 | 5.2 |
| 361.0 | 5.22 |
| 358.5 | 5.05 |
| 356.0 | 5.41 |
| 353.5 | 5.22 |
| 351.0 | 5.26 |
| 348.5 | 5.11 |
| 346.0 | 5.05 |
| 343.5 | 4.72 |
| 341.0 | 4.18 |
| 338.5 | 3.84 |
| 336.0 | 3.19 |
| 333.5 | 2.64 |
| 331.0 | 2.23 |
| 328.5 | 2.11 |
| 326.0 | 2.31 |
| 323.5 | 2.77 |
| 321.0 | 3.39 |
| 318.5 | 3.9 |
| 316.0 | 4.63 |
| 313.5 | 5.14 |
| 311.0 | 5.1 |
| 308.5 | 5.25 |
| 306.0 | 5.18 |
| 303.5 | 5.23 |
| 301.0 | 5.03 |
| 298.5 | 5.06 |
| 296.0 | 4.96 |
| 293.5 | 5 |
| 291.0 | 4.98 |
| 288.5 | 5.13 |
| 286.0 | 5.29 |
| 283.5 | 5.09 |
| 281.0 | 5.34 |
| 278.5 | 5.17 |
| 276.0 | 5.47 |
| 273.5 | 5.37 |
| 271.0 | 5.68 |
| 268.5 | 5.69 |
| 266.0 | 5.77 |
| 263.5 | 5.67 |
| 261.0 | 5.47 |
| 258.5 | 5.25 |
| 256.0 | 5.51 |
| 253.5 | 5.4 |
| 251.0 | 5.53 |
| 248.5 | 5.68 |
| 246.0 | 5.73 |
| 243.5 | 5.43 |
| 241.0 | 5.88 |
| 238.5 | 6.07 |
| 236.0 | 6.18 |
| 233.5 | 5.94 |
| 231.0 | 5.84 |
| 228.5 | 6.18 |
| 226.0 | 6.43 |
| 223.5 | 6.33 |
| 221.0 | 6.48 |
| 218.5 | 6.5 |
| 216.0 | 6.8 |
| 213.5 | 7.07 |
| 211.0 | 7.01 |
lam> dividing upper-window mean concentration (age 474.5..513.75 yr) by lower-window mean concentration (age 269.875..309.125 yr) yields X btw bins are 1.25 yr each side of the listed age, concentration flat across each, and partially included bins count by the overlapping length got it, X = 1.01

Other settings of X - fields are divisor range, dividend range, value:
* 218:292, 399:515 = 0.93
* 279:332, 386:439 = 1.22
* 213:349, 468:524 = 1.04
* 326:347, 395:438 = 1.60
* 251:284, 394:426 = 0.99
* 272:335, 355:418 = 1.18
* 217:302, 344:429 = 0.94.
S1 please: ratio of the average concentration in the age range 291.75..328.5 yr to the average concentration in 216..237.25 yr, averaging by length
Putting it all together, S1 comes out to 0.7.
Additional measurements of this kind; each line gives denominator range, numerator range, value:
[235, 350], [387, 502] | 1.09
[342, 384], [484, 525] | 1.04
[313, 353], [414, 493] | 1.38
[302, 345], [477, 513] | 1.35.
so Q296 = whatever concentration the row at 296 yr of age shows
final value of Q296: 4.96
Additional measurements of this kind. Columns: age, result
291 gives 4.98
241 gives 5.88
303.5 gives 5.23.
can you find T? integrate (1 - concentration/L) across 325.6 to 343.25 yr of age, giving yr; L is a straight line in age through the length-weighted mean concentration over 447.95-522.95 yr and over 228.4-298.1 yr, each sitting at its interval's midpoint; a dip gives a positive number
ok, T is 7.7 yr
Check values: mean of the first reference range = 5.51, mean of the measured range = 3.06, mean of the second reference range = 5.19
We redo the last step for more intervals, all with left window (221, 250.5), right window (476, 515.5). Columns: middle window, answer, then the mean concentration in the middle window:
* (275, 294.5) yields 2.2 yr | 5.18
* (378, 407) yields 1.7 yr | 5.23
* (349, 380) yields 2.4 yr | 5.2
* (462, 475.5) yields 0.7 yr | 5.09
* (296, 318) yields 2.9 yr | 5.03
